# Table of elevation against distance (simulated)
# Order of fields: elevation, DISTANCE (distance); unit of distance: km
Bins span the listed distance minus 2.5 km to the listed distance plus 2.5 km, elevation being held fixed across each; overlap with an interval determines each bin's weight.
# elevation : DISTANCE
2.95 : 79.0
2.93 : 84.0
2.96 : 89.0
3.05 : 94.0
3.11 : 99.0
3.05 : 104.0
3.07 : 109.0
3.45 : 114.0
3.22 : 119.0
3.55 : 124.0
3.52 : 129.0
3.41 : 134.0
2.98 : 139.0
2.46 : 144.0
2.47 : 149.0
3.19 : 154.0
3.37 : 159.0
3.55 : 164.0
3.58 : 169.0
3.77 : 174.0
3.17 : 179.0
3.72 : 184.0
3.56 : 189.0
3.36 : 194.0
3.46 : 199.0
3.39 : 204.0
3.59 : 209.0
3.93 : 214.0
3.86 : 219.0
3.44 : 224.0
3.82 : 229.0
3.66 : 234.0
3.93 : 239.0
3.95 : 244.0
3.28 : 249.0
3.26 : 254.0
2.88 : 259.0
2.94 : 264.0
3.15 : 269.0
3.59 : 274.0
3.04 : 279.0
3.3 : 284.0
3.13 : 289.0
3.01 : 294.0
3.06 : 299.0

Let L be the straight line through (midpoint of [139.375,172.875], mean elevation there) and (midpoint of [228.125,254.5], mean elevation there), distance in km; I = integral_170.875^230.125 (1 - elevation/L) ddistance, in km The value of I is -3.1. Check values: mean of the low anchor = 3.12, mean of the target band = 3.58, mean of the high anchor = 3.67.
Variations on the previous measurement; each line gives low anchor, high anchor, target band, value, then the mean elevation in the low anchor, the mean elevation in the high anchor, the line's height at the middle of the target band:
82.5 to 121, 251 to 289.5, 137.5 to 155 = 2.2 km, 3.11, 3.16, 3.12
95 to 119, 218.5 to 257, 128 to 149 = 1.8 km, 3.17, 3.63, 3.28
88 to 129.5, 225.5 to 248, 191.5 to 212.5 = 0.9 km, 3.21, 3.78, 3.63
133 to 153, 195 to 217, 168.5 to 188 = -1.9 km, 2.81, 3.58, 3.24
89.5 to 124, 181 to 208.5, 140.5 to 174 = 2.2 km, 3.18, 3.5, 3.36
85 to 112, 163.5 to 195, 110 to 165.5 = 1.6 km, 3.05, 3.54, 3.29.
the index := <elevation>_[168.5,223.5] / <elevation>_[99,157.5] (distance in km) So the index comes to 1.1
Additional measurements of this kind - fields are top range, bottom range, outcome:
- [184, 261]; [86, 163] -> 1.14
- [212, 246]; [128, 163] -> 1.24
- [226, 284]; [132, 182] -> 1.06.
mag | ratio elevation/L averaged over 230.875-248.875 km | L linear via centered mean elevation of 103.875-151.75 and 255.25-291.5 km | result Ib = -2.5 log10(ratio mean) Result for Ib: -0.20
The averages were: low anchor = 3.12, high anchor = 3.15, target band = 3.77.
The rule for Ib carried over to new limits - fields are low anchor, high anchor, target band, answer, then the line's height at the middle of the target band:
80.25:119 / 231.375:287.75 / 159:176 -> -0.123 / 3.21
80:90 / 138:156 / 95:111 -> -0.068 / 2.89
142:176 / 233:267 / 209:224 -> -0.135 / 3.33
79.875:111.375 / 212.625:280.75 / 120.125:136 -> -0.116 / 3.12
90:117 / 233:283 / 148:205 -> -0.054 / 3.24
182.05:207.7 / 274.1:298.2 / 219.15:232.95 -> -0.089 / 3.38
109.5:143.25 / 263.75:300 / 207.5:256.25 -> -0.147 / 3.21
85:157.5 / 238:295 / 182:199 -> -0.110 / 3.19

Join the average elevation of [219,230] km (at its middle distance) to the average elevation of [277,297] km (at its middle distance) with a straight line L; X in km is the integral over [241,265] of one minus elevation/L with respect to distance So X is 0.8 km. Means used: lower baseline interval 3.66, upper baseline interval 3.12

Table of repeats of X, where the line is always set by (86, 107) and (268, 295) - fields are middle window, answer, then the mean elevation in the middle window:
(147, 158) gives 0.6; 2.92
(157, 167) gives -1.2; 3.47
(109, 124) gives -1.3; 3.33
